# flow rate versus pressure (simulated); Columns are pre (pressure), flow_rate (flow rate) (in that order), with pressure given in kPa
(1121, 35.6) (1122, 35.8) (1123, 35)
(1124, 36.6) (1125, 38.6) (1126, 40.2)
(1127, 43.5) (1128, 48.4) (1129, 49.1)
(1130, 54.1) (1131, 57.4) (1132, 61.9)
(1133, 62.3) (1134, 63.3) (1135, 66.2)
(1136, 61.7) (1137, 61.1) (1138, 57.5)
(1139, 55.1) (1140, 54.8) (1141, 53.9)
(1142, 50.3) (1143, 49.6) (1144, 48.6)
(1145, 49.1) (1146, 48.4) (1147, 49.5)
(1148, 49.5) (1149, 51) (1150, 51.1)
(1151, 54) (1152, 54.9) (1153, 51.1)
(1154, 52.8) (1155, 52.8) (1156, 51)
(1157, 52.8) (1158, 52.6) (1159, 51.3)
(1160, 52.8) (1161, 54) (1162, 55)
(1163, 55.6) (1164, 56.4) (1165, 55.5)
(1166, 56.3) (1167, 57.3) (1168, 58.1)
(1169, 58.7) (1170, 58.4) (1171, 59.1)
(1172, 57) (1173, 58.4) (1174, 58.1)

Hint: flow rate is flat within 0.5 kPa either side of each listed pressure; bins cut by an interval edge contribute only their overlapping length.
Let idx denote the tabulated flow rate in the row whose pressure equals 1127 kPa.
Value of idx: 43.5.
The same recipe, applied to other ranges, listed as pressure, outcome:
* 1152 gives 54.9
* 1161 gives 54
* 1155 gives 52.8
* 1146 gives 48.4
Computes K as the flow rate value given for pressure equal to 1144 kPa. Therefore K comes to 48.6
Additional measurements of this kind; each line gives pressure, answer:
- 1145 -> 49.1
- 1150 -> 51.1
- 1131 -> 57.4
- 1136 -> 61.7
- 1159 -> 51.3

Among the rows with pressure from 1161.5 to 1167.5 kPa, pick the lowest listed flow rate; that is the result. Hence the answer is 55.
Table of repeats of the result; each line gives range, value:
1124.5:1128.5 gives 38.6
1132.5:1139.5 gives 55.1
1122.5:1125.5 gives 35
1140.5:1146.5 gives 48.4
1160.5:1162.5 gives 54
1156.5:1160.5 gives 51.3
